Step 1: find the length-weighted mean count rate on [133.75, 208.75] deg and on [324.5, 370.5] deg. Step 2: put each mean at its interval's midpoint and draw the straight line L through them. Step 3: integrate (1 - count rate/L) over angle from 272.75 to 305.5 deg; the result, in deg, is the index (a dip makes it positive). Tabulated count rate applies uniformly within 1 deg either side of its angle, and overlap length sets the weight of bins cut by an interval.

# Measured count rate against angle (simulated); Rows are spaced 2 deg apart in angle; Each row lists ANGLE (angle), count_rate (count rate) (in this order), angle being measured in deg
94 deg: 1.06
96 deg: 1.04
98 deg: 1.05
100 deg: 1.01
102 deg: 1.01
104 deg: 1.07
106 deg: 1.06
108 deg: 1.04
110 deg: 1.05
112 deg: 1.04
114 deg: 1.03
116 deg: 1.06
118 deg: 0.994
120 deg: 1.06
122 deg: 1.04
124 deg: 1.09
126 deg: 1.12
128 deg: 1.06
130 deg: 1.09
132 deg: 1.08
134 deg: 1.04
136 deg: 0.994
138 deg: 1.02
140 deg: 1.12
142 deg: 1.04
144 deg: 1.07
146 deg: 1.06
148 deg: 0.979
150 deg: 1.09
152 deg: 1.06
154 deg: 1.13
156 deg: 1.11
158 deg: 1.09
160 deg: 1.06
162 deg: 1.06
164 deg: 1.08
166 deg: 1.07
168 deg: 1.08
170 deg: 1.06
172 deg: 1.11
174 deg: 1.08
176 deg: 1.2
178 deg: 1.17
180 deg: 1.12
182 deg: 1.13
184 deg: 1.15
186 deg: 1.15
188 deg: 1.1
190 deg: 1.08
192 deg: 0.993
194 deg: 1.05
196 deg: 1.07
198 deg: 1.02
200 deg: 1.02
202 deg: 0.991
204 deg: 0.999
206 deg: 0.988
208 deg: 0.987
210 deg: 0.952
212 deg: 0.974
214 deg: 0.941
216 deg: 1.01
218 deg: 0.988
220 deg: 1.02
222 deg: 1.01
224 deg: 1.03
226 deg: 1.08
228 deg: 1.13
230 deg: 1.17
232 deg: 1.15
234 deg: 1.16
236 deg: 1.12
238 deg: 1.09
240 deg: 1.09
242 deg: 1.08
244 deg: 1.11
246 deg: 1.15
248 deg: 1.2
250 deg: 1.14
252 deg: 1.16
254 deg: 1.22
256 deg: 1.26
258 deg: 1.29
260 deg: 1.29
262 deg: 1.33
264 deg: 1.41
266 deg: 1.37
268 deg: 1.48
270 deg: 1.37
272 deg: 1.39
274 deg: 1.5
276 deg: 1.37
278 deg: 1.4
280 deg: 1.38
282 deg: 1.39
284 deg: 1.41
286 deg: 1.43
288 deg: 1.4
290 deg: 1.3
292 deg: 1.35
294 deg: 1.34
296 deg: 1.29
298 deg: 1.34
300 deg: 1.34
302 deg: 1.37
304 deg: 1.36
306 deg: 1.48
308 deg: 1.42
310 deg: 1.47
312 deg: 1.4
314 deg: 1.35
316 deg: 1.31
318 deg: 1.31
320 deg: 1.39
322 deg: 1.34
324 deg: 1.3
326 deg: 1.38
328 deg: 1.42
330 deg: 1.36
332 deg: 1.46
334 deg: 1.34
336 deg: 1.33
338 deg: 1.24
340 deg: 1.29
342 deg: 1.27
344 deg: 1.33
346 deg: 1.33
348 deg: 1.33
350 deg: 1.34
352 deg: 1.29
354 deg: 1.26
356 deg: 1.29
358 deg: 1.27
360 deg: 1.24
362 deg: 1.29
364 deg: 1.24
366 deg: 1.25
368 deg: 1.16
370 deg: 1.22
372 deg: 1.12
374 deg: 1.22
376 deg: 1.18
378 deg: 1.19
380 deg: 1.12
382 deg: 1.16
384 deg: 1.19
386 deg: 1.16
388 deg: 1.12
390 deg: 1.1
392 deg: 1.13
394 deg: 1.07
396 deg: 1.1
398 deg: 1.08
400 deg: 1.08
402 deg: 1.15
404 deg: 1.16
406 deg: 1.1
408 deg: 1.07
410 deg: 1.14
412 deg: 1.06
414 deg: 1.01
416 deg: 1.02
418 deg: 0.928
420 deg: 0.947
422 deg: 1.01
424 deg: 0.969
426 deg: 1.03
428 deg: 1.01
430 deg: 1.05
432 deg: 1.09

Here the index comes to -4.0 deg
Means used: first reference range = 1.07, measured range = 1.37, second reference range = 1.3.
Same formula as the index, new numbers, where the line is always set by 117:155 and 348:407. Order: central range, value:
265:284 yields -4.61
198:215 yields 1.74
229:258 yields -1.02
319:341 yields -3.60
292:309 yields -3.29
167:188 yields -0.82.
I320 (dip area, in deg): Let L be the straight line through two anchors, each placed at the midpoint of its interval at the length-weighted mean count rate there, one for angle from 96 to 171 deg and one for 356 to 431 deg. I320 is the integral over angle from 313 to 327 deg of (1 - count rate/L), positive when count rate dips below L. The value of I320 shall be -3.0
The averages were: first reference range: 1.06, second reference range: 1.12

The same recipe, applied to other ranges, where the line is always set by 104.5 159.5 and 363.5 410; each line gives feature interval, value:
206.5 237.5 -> 1.21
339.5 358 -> -2.76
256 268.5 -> -2.78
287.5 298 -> -2.07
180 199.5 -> -0.07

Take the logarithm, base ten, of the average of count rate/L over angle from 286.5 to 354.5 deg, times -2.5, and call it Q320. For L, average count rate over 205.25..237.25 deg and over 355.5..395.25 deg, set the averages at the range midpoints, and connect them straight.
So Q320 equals -0.19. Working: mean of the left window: 1.05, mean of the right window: 1.18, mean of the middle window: 1.35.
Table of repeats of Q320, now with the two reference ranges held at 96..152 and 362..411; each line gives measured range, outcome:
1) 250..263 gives -0.14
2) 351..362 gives -0.12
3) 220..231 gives 0.01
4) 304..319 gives -0.23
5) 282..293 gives -0.23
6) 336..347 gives -0.15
